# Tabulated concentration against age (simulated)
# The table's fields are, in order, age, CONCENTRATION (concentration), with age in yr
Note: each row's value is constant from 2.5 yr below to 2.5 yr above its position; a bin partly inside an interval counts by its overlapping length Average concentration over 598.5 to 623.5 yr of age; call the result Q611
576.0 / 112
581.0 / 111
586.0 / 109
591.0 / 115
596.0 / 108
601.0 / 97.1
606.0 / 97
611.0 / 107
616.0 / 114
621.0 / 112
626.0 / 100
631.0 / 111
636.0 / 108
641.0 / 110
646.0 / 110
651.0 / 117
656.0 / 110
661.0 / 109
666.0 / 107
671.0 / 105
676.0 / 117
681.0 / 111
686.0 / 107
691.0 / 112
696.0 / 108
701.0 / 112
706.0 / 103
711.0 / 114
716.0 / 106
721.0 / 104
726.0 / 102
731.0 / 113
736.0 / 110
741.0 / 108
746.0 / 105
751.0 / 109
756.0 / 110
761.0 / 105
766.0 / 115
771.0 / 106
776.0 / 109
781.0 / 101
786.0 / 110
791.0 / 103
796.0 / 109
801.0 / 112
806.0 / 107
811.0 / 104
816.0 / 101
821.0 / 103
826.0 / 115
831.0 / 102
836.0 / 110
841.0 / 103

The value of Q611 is 105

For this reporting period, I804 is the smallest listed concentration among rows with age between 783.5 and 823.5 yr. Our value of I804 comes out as 101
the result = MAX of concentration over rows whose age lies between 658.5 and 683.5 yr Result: 117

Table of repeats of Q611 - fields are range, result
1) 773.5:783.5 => 105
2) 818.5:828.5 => 109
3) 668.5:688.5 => 110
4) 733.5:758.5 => 108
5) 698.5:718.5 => 109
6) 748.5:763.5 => 108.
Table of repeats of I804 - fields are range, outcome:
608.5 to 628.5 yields 100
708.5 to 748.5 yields 102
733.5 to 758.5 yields 105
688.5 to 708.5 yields 103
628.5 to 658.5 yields 108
